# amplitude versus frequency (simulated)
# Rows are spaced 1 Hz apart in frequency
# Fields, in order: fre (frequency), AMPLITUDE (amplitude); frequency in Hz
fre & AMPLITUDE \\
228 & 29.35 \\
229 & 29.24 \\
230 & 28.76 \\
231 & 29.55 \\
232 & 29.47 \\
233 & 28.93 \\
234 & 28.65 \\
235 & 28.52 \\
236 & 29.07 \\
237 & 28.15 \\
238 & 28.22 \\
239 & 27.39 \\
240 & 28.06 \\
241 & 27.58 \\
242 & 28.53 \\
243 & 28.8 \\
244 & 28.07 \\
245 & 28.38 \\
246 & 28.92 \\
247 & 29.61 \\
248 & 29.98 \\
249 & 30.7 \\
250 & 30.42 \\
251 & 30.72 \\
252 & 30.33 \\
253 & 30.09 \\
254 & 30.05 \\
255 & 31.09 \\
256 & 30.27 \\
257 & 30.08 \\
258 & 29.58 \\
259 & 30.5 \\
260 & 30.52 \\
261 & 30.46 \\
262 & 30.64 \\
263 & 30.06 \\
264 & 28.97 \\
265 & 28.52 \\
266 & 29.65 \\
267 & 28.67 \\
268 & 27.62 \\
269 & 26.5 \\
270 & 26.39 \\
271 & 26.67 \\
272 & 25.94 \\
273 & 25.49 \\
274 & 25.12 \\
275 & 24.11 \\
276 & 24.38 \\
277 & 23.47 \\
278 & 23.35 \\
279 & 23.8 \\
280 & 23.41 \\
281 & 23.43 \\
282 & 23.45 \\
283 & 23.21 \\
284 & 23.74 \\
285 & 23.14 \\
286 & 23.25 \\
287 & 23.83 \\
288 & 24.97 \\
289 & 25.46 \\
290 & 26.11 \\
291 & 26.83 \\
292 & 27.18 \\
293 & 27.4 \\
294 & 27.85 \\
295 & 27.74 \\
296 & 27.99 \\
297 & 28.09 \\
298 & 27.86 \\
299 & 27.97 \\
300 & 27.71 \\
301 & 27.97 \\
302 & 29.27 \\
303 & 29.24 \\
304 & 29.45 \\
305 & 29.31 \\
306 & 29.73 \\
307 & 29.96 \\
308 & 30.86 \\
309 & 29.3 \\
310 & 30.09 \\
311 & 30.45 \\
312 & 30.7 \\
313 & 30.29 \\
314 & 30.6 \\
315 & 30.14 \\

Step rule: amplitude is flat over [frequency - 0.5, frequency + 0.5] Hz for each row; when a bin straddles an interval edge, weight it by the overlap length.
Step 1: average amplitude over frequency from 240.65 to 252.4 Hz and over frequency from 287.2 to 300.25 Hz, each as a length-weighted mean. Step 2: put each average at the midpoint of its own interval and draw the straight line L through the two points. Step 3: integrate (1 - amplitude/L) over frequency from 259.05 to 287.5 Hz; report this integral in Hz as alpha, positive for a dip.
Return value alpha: 2.1 Hz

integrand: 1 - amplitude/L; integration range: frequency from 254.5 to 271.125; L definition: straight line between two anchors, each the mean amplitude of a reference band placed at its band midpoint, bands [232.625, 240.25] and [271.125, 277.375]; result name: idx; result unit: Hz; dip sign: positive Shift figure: -2.1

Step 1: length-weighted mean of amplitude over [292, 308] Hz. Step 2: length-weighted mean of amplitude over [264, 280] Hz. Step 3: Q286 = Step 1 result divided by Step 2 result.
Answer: 1.10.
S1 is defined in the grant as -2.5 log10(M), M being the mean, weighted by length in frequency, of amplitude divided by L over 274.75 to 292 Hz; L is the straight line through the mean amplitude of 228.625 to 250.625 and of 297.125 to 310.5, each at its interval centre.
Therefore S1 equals 0.197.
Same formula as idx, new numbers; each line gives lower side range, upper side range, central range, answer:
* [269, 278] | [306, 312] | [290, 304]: 0.27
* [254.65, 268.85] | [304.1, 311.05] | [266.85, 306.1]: 4.84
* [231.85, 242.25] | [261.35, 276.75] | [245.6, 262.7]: -1.53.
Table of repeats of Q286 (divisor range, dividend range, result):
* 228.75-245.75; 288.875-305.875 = 0.98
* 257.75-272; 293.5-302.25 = 0.97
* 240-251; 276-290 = 0.82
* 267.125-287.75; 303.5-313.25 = 1.22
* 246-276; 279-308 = 0.92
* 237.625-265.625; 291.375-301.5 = 0.94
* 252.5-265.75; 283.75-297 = 0.86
